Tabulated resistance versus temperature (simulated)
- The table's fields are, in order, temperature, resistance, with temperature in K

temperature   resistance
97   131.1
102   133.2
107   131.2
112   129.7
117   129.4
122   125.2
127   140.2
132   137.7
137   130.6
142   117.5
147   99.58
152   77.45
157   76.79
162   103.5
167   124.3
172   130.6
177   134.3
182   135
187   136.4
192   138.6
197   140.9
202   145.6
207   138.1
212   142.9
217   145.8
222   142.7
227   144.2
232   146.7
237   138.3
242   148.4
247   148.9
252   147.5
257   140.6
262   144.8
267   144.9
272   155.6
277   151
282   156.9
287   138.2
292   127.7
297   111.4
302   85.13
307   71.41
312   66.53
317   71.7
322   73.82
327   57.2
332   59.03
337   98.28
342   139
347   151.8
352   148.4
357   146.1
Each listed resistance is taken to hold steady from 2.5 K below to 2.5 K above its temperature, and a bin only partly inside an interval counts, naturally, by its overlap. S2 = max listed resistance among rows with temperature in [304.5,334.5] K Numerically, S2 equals 73.82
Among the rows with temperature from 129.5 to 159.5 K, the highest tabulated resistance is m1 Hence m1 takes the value 137.7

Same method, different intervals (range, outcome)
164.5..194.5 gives 138.6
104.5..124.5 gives 131.2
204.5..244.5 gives 148.4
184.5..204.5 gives 145.6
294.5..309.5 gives 111.4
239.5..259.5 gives 148.9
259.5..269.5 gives 144.9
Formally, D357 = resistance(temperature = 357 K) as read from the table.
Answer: 146.1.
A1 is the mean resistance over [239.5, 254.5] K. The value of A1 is 148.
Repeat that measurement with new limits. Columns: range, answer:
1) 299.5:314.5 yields 74.4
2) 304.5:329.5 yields 68.1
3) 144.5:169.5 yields 96.3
